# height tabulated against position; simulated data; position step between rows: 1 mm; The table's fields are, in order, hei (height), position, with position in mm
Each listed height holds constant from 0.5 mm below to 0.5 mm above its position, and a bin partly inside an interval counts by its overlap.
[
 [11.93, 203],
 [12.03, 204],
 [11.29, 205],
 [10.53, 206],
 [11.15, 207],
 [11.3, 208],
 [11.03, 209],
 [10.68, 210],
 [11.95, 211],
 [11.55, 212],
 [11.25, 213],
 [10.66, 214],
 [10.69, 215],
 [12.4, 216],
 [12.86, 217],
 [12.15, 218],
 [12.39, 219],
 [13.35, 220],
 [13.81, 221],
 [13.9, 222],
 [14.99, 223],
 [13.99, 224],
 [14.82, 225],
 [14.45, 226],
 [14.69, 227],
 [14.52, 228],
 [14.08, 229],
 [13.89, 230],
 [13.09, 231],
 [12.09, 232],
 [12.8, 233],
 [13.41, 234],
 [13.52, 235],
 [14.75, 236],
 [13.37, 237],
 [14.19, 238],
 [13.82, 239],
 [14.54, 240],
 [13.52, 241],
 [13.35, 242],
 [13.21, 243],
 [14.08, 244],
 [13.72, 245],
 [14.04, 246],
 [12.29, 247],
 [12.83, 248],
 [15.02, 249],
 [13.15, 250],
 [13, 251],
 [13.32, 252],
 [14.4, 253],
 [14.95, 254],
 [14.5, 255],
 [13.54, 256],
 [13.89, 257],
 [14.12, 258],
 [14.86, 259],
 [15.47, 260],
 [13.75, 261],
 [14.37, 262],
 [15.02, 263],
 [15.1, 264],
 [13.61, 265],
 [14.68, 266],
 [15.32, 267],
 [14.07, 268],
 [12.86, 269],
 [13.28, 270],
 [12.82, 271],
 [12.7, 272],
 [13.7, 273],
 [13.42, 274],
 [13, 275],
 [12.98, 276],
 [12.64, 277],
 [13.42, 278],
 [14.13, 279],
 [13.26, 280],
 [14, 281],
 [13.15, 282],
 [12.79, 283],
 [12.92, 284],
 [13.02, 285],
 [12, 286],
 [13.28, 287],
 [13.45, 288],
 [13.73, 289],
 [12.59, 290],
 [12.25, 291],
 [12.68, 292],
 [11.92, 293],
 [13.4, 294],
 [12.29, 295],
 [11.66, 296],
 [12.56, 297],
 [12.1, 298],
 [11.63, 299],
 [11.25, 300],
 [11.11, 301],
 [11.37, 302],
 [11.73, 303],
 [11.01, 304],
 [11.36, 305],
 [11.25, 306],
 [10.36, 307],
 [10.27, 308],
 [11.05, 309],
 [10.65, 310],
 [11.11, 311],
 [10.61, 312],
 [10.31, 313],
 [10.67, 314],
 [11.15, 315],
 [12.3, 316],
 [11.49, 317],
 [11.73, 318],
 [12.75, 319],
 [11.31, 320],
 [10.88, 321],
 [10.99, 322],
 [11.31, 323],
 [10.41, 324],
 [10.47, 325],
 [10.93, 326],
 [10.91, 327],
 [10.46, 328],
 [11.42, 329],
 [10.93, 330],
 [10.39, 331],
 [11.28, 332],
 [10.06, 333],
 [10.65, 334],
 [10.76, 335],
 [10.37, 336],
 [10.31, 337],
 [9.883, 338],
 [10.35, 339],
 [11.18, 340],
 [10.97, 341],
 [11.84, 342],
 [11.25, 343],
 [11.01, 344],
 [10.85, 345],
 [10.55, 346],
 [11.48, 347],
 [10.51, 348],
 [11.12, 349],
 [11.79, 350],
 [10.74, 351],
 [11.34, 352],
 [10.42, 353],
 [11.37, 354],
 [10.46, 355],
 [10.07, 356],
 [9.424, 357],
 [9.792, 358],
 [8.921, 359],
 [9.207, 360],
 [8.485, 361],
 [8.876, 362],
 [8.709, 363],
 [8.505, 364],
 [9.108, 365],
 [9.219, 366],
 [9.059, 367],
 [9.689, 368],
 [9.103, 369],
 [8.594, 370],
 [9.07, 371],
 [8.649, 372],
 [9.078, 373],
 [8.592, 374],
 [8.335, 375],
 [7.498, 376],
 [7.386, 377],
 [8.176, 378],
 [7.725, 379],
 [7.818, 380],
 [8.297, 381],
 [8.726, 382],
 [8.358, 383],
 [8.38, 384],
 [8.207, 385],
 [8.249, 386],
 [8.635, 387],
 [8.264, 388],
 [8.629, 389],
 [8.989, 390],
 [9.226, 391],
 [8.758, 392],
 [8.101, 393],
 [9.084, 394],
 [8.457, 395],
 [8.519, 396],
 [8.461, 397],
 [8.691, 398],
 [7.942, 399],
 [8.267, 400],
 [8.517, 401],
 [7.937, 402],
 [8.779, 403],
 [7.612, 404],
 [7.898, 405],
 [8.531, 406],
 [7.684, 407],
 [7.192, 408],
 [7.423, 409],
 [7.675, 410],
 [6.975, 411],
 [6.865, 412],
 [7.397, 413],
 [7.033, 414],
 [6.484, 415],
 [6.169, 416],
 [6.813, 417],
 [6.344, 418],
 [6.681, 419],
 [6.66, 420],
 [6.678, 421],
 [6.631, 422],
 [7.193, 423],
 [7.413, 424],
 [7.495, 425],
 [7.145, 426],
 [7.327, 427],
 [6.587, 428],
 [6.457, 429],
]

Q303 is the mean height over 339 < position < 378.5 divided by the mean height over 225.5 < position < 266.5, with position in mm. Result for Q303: 0.70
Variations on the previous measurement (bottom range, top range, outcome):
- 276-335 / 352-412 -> 0.73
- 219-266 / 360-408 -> 0.61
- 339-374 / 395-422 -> 0.75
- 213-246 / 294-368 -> 0.80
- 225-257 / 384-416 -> 0.59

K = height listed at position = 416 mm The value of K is 6.169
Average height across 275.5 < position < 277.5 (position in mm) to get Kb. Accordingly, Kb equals 12.8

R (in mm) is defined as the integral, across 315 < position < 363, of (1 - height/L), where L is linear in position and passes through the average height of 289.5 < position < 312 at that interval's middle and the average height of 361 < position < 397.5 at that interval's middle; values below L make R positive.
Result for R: -2.8 mm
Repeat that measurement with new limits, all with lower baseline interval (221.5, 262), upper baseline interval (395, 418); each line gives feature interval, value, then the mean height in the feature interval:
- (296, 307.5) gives 0.2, 11.4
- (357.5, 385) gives 1.1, 8.63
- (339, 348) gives -0.9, 11.1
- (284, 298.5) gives -0.7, 12.6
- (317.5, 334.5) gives -0.4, 11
